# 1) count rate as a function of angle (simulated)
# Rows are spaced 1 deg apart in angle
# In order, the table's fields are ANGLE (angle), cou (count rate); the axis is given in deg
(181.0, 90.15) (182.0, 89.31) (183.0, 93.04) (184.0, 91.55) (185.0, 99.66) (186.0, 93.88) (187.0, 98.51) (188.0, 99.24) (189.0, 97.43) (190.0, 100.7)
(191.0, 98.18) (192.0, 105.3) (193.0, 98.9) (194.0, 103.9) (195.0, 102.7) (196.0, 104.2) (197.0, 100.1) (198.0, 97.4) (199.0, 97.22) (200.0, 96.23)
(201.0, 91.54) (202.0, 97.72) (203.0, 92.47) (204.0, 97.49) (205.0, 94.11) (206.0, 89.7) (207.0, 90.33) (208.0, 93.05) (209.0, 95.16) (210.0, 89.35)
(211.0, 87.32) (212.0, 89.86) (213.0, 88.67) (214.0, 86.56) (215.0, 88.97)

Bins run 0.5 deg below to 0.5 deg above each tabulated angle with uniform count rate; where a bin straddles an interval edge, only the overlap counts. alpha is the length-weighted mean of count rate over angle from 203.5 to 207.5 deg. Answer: 92.9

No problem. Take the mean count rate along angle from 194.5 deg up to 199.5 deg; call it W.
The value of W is 100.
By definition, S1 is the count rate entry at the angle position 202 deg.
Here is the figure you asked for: 97.72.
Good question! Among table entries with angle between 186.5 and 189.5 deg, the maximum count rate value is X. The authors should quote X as 99.24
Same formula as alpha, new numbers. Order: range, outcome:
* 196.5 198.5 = 98.8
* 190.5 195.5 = 102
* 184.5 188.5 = 97.8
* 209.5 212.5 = 88.8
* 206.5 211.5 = 91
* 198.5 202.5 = 95.7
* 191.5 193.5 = 102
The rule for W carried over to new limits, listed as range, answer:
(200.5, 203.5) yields 93.9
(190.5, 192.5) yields 102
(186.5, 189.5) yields 98.4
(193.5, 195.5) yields 103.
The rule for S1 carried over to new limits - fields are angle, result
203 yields 92.47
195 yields 102.7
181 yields 90.15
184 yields 91.55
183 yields 93.04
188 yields 99.24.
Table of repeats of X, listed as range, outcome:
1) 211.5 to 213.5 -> 89.86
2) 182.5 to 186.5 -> 99.66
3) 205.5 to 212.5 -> 95.16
